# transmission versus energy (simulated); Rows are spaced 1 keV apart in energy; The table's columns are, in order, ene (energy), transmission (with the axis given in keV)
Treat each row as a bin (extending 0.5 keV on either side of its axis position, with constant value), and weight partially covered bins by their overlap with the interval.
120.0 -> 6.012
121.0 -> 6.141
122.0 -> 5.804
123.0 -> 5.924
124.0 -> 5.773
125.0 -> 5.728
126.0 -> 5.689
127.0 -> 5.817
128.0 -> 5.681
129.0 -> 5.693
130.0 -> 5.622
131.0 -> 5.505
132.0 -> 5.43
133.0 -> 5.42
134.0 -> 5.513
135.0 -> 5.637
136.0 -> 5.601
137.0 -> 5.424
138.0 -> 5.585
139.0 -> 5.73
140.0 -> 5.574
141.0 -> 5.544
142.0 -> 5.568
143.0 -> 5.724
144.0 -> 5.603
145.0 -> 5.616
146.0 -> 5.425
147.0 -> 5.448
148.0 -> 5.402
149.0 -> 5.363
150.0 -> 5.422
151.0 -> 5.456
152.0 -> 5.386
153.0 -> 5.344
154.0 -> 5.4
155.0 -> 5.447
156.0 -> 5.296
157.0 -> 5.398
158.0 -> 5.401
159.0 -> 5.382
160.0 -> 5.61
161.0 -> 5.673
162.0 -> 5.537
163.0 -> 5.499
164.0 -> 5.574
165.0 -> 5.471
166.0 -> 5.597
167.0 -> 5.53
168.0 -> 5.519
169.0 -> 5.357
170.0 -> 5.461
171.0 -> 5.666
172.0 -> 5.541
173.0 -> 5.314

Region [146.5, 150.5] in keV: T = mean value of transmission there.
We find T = 5.41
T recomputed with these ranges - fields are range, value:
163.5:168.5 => 5.54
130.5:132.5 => 5.47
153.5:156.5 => 5.38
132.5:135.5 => 5.52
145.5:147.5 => 5.44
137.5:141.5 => 5.61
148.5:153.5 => 5.39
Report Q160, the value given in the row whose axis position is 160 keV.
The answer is 5.61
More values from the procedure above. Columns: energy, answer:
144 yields 5.603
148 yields 5.402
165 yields 5.471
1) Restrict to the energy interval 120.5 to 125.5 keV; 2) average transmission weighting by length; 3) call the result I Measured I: 5.87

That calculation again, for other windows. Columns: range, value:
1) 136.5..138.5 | 5.5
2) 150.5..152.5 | 5.42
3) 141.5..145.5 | 5.63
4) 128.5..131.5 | 5.61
